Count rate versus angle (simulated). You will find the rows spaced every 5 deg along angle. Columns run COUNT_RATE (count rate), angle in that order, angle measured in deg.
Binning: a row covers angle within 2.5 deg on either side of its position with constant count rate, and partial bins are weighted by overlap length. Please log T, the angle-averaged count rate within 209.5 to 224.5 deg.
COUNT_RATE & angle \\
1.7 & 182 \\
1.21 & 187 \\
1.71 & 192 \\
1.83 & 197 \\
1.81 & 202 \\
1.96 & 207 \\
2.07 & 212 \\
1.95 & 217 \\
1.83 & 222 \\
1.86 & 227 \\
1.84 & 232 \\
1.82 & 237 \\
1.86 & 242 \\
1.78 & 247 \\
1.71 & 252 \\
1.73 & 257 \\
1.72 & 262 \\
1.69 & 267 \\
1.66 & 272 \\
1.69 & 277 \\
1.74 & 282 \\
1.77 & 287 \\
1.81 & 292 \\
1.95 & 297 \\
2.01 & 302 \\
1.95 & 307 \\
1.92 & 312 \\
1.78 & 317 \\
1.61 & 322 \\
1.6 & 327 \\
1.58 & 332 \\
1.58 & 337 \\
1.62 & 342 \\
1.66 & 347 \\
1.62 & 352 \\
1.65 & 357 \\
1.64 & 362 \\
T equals 1.95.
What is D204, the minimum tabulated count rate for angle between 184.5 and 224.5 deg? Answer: 1.21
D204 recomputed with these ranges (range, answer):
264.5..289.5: 1.66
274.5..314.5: 1.69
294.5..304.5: 1.95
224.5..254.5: 1.71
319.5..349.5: 1.58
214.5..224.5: 1.83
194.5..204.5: 1.81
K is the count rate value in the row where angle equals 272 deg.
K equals 1.66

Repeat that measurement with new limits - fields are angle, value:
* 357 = 1.65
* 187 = 1.21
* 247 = 1.78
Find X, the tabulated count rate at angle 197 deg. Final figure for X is 1.83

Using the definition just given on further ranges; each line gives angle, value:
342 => 1.62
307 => 1.95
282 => 1.74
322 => 1.61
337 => 1.58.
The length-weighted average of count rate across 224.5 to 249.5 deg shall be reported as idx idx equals 1.83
